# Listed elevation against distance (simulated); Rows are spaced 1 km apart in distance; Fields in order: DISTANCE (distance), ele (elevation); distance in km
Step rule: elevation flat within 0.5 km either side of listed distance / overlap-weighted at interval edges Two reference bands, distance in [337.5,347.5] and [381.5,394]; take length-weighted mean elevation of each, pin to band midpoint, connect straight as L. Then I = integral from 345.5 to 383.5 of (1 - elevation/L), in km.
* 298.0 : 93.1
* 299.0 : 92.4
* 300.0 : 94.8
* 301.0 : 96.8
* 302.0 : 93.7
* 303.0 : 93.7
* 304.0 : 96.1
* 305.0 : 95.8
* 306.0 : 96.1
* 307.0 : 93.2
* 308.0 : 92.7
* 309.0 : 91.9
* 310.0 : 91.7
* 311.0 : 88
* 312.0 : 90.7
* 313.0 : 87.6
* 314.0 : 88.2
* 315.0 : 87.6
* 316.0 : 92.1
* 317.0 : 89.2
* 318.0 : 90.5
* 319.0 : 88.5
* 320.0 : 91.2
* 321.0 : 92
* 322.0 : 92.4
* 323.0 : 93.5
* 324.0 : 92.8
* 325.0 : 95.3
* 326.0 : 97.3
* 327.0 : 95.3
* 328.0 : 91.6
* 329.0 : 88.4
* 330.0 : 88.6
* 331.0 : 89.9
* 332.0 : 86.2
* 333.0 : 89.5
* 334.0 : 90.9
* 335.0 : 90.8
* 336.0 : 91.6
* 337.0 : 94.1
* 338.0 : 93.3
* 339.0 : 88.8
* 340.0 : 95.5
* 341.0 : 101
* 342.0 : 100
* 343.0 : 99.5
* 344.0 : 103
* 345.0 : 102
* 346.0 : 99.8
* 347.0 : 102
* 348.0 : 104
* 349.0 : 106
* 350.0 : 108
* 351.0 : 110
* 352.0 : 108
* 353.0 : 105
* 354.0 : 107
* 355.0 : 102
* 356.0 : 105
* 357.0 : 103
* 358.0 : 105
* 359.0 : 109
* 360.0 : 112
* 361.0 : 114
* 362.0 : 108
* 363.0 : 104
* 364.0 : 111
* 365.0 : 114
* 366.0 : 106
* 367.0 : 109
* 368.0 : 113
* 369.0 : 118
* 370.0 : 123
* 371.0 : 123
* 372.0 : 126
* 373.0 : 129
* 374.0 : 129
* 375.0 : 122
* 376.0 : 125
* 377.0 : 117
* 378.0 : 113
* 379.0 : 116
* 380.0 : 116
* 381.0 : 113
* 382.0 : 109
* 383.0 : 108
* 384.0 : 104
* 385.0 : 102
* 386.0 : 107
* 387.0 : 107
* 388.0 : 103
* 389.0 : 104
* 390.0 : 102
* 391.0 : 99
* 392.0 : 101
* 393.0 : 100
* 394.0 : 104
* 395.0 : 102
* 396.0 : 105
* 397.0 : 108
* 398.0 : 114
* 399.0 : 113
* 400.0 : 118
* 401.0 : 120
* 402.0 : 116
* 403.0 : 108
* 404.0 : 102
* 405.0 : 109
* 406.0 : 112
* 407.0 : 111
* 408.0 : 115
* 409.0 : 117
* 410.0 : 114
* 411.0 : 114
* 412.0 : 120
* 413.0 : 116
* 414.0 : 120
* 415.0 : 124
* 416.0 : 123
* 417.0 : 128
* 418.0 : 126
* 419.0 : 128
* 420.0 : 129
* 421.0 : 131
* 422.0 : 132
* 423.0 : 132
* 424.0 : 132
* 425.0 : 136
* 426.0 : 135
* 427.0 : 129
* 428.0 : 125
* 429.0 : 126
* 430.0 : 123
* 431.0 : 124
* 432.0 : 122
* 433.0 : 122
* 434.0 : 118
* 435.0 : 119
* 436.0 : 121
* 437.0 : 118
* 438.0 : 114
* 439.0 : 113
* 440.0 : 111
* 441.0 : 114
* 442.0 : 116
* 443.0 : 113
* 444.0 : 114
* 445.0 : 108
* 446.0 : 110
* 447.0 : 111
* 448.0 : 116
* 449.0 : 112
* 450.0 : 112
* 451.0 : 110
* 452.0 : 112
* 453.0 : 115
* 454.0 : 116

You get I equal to -4.0 km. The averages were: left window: 98.5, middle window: 112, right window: 104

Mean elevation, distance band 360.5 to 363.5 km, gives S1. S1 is 109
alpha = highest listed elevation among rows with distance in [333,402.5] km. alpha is 129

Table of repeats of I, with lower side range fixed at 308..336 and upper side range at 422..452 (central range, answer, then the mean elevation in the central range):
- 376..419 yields -0.9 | 112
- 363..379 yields -2.3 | 118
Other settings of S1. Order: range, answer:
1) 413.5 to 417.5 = 124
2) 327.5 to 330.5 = 89.5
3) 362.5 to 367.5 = 109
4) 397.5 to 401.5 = 116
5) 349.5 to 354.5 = 108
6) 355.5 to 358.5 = 104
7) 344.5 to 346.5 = 101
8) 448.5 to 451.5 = 111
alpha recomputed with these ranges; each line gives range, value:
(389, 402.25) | 120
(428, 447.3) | 126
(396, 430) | 136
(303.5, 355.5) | 110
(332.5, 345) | 103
